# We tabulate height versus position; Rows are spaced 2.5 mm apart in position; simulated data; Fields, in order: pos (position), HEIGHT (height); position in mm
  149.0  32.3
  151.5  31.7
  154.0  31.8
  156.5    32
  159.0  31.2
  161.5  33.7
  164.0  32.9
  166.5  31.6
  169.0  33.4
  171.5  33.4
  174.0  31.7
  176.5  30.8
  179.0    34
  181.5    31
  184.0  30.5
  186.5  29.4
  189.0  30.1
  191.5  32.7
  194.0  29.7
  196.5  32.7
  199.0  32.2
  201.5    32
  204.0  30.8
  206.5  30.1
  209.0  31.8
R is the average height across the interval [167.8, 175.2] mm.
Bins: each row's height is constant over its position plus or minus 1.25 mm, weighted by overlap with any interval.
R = 32.8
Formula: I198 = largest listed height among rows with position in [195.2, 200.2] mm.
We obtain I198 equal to 32.7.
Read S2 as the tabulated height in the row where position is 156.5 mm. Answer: 32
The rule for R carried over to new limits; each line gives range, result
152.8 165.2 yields 32.3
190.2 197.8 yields 31.7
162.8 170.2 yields 32.6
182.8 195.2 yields 30.5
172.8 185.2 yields 31.6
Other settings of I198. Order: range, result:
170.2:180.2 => 34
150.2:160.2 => 32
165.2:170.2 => 33.4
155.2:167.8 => 33.7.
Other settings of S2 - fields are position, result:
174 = 31.7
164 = 32.9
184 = 30.5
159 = 31.2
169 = 33.4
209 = 31.8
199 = 32.2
